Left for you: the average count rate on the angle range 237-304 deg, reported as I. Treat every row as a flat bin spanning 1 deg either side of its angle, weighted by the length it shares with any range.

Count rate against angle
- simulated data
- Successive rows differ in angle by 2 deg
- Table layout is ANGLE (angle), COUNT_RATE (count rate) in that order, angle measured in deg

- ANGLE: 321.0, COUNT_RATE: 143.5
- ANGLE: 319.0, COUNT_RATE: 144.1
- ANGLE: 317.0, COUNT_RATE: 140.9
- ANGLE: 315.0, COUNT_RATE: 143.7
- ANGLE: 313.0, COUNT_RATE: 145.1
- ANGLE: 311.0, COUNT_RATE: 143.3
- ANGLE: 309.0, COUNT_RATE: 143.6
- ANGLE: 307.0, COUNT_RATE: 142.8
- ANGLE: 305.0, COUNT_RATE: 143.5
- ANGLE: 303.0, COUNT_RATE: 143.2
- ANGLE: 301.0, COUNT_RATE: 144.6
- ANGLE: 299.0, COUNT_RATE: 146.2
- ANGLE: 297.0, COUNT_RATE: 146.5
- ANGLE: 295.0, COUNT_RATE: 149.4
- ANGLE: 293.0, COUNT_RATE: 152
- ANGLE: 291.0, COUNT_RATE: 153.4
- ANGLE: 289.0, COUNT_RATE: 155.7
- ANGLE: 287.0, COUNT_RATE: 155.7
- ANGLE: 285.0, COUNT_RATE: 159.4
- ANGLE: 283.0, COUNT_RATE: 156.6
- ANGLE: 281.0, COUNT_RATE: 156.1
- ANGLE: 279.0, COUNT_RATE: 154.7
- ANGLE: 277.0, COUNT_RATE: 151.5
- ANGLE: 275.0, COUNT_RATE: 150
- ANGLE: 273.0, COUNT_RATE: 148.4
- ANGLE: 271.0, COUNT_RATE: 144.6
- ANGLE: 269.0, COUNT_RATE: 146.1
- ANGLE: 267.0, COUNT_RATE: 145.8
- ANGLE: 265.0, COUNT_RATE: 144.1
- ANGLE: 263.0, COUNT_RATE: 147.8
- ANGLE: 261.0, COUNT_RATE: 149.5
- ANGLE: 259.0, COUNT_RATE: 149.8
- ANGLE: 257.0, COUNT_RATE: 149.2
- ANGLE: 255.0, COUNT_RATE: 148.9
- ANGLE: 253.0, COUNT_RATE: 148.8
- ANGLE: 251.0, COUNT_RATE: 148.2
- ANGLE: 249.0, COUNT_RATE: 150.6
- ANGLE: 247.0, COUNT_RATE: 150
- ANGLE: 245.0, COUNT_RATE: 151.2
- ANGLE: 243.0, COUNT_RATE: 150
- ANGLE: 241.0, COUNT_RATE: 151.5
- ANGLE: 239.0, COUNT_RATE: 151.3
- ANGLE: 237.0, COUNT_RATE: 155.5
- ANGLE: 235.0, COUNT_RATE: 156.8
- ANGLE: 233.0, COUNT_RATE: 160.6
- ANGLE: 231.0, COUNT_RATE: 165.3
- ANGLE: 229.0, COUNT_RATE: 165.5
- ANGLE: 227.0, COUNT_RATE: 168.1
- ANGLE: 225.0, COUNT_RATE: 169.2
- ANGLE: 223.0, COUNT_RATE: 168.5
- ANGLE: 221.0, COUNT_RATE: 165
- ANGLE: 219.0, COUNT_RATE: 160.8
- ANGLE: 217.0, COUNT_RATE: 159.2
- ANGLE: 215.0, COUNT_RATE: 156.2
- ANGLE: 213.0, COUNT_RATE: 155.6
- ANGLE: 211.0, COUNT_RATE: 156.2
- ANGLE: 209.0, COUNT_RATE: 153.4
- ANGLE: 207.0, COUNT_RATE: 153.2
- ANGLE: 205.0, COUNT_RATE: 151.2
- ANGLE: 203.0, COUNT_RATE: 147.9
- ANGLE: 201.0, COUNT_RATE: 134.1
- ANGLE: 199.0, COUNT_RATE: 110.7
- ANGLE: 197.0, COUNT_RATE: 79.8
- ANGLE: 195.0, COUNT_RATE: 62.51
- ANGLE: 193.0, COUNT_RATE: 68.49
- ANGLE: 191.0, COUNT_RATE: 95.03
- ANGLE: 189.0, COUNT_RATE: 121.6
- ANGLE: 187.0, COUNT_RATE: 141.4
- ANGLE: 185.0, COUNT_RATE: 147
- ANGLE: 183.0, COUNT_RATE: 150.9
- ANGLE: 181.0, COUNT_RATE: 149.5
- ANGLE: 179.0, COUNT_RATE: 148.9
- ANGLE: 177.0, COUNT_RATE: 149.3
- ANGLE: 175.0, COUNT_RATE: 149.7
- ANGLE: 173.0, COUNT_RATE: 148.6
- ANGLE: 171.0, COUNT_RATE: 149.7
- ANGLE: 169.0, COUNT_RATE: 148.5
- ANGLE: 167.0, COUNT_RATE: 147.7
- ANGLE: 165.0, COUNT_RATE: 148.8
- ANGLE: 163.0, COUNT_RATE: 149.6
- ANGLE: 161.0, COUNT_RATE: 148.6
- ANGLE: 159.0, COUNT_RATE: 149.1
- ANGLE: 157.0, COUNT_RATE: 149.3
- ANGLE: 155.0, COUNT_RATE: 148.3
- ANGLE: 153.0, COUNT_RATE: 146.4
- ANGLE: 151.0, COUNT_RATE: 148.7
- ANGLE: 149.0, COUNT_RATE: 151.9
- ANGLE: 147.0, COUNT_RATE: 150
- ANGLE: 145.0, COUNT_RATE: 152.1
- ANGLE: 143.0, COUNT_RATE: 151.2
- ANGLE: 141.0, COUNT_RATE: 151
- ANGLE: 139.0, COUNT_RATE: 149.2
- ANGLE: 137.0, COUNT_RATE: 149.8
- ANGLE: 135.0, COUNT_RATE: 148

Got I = 150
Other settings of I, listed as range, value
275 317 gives 149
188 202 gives 96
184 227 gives 137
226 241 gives 160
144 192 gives 145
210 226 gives 161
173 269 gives 145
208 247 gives 159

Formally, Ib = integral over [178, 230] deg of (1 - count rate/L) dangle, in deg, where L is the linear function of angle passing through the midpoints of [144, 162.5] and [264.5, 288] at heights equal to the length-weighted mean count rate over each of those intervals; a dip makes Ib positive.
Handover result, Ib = 3.5 deg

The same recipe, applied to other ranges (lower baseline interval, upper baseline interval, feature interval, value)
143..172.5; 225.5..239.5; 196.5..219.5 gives 1.9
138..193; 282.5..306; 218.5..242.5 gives -2.2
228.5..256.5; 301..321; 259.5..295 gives -0.7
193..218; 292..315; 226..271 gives -4.7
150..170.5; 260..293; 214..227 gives -1.2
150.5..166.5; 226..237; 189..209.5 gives 5.4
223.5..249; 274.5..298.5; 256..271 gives 0.8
